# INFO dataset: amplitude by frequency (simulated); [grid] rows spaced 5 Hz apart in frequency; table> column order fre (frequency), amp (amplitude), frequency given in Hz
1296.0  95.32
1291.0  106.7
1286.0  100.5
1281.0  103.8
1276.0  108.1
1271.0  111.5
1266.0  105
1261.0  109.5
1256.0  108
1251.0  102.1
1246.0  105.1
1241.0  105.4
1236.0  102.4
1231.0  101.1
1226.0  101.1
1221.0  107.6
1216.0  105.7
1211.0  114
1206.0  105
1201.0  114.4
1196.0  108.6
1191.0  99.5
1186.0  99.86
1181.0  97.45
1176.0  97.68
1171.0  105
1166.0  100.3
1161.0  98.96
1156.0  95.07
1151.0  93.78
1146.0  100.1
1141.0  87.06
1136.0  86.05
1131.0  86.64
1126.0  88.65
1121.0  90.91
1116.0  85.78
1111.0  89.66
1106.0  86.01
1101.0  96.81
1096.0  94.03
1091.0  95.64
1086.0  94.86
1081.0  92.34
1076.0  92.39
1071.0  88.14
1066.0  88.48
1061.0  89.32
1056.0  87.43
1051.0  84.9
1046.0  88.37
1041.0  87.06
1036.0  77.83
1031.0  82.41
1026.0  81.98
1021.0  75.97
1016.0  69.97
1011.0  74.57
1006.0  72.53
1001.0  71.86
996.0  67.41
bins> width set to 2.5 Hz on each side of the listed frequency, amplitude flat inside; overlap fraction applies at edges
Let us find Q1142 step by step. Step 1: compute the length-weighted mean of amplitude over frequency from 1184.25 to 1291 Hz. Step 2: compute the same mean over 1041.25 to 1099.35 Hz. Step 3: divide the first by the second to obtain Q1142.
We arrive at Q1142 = 1.2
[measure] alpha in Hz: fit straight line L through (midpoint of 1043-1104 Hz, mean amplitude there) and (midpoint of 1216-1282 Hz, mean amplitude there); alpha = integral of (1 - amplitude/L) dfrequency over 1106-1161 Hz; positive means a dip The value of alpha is 3.1 Hz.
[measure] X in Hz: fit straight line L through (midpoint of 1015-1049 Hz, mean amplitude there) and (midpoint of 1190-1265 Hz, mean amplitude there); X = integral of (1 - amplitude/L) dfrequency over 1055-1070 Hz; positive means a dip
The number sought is -0.6 Hz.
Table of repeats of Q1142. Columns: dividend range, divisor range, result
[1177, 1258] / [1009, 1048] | 1.31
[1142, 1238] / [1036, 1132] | 1.14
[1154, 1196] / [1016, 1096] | 1.15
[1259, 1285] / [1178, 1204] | 1.03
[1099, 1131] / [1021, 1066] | 1.06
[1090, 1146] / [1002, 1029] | 1.20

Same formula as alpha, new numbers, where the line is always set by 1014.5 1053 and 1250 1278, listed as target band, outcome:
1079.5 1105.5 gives -1.8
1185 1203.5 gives -1.2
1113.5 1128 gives 0.4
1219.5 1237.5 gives 0.1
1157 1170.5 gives -0.5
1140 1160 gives -0.1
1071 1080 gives -0.5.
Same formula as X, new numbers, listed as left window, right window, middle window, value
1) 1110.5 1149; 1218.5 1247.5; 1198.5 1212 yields -1.5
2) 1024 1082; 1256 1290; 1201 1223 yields -1.7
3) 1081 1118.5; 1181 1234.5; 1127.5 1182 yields 2.0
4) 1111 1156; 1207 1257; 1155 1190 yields -1.2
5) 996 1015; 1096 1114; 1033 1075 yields -2.7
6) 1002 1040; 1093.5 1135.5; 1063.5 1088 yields -2.0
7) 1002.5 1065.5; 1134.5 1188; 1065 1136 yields -1.2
